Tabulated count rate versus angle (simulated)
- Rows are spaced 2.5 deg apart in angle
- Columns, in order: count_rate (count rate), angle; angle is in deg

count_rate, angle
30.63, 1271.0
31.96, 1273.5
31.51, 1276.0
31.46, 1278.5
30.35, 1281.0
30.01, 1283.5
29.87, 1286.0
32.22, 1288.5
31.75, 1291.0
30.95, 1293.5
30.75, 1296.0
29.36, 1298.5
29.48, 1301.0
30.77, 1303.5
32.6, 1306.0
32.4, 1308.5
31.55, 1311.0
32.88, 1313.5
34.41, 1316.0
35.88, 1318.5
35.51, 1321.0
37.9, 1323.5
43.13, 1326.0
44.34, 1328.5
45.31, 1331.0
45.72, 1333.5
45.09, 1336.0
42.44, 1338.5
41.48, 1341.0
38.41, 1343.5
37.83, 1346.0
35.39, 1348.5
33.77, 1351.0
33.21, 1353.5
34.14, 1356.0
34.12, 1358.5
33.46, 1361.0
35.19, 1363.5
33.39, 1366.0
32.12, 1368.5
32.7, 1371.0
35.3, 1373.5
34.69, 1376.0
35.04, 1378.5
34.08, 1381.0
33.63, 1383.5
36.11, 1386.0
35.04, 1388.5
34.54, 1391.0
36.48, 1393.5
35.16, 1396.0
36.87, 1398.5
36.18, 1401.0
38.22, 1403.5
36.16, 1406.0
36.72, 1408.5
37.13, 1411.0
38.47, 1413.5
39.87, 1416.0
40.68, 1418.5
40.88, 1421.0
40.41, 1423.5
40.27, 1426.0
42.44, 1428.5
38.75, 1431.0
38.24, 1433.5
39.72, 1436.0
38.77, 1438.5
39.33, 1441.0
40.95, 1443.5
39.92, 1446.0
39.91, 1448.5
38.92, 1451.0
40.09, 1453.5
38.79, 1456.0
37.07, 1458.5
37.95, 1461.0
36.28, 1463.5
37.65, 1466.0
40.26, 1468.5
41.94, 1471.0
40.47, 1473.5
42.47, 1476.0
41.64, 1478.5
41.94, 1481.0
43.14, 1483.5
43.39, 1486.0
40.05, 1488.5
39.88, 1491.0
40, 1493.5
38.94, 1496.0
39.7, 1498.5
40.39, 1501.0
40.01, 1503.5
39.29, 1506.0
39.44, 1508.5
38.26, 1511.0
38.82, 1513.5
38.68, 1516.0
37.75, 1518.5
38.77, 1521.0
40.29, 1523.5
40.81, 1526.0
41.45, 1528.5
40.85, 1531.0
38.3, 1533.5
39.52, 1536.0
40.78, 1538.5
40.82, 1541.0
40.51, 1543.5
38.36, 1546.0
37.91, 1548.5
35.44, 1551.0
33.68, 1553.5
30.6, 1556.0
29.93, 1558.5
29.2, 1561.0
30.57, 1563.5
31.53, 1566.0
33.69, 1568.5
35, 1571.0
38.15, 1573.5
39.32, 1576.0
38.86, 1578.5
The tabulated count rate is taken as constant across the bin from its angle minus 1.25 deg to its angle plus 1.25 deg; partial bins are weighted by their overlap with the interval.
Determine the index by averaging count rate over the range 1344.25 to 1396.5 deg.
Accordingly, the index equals 34.6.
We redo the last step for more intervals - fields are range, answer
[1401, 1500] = 39.6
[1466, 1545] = 40.2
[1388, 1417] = 36.8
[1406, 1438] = 39.3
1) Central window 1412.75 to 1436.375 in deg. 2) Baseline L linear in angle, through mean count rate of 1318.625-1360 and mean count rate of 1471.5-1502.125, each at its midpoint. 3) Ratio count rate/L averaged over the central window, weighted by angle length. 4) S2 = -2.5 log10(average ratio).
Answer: 0.01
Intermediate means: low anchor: 39.1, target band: 40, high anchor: 41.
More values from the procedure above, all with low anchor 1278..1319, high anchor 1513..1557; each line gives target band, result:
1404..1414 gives -0.070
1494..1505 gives -0.064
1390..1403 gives -0.049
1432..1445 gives -0.108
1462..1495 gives -0.106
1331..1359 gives -0.179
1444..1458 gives -0.099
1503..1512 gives -0.042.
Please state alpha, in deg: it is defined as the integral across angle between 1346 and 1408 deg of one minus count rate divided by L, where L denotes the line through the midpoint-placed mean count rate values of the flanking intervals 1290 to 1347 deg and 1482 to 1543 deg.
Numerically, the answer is 4.46 deg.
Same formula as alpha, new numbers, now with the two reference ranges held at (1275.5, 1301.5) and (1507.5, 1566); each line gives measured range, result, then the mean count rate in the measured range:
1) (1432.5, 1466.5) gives -3.8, 38.9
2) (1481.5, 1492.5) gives -1.7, 41.6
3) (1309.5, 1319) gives -0.6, 33.5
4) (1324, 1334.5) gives -4.1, 44.1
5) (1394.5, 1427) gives -4.1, 38.2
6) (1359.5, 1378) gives -0.6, 33.9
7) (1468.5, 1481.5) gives -2.1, 41.5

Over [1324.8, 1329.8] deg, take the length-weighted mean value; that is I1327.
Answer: 43.8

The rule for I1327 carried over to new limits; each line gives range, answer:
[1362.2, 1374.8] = 33.7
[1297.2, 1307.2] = 30.5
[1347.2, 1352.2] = 34.6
